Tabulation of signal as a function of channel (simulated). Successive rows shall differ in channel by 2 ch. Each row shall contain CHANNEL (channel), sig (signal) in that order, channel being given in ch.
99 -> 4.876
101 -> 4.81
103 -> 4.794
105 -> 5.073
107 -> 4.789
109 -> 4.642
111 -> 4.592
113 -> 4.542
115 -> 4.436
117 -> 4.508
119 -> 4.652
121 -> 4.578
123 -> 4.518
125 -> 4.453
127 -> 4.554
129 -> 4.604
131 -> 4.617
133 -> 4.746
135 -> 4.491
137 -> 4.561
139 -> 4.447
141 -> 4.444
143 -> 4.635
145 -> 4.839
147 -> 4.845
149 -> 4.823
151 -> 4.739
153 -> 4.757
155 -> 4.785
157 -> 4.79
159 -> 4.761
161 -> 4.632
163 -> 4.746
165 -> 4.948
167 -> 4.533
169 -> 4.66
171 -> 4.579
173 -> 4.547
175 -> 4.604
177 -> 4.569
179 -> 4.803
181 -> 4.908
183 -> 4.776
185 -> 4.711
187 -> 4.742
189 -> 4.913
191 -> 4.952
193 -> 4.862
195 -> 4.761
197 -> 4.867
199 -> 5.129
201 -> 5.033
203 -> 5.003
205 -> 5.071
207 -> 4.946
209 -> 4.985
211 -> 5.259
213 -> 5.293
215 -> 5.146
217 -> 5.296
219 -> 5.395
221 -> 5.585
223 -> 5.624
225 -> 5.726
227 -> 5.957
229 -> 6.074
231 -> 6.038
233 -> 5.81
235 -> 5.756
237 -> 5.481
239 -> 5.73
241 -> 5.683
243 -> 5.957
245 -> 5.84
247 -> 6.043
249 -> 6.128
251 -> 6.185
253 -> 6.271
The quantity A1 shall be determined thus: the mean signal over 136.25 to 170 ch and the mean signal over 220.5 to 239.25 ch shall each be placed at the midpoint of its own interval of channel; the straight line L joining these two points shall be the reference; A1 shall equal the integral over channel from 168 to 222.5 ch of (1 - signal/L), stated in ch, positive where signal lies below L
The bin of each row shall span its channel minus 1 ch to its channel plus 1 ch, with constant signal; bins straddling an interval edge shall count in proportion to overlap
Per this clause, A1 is 3.6 ch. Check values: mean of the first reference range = 4.7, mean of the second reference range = 5.79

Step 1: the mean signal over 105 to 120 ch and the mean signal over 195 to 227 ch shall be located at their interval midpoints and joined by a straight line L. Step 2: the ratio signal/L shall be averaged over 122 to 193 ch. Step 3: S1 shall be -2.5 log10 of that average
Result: 0.05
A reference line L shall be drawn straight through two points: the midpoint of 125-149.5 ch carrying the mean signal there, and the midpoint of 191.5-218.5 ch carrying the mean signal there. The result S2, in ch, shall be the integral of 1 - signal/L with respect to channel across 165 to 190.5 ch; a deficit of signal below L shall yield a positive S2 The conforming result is 0.9 ch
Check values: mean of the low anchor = 4.62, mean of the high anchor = 5.05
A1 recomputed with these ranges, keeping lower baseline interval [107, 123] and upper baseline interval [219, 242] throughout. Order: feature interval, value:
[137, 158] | 0.87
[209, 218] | 0.58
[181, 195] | 1.30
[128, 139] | 0.40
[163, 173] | 0.86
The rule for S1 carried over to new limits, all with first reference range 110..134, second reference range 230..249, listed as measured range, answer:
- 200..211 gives 0.09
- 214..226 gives 0.03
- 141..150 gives 0.02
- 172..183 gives 0.10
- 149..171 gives 0.05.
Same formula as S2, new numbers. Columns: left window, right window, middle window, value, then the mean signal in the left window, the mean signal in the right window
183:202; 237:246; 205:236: -0.7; 4.88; 5.77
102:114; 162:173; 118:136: 0.5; 4.74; 4.68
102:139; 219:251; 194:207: 1.2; 4.61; 5.83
